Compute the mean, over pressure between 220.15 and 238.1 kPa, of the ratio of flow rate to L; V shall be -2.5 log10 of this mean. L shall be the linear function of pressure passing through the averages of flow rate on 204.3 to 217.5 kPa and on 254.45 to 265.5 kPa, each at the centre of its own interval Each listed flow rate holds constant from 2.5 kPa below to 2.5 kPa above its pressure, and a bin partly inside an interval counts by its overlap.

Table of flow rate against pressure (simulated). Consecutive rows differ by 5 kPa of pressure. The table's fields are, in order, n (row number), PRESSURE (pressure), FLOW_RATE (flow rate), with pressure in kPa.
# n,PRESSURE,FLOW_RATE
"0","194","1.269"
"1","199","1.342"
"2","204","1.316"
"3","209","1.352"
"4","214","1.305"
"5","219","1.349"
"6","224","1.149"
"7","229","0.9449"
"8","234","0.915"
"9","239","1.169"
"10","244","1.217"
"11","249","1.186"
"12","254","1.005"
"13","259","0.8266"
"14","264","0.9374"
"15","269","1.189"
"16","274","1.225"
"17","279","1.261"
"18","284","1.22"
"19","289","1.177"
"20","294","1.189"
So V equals 0.124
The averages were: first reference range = 1.33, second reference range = 0.9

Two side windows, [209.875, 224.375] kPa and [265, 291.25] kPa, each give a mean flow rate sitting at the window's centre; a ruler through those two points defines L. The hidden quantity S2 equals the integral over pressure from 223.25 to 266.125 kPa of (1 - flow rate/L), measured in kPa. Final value 7.4 kPa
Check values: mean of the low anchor 1.29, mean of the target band 1.04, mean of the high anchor 1.2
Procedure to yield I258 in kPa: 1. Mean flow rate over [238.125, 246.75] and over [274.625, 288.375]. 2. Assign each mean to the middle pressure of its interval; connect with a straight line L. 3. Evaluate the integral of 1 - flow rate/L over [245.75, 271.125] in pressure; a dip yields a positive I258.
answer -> 3.7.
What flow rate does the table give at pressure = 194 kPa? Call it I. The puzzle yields 1.269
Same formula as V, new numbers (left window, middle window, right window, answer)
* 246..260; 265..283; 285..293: -0.07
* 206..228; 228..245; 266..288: 0.18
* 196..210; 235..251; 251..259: -0.12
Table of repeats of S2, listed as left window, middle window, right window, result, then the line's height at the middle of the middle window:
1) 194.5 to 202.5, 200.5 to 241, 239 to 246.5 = 2.29 kPa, 1.26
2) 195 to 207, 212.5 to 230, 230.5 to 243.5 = -0.33 kPa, 1.18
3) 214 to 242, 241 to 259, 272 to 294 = 1.04 kPa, 1.16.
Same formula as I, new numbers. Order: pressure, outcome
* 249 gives 1.186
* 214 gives 1.305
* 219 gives 1.349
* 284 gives 1.22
